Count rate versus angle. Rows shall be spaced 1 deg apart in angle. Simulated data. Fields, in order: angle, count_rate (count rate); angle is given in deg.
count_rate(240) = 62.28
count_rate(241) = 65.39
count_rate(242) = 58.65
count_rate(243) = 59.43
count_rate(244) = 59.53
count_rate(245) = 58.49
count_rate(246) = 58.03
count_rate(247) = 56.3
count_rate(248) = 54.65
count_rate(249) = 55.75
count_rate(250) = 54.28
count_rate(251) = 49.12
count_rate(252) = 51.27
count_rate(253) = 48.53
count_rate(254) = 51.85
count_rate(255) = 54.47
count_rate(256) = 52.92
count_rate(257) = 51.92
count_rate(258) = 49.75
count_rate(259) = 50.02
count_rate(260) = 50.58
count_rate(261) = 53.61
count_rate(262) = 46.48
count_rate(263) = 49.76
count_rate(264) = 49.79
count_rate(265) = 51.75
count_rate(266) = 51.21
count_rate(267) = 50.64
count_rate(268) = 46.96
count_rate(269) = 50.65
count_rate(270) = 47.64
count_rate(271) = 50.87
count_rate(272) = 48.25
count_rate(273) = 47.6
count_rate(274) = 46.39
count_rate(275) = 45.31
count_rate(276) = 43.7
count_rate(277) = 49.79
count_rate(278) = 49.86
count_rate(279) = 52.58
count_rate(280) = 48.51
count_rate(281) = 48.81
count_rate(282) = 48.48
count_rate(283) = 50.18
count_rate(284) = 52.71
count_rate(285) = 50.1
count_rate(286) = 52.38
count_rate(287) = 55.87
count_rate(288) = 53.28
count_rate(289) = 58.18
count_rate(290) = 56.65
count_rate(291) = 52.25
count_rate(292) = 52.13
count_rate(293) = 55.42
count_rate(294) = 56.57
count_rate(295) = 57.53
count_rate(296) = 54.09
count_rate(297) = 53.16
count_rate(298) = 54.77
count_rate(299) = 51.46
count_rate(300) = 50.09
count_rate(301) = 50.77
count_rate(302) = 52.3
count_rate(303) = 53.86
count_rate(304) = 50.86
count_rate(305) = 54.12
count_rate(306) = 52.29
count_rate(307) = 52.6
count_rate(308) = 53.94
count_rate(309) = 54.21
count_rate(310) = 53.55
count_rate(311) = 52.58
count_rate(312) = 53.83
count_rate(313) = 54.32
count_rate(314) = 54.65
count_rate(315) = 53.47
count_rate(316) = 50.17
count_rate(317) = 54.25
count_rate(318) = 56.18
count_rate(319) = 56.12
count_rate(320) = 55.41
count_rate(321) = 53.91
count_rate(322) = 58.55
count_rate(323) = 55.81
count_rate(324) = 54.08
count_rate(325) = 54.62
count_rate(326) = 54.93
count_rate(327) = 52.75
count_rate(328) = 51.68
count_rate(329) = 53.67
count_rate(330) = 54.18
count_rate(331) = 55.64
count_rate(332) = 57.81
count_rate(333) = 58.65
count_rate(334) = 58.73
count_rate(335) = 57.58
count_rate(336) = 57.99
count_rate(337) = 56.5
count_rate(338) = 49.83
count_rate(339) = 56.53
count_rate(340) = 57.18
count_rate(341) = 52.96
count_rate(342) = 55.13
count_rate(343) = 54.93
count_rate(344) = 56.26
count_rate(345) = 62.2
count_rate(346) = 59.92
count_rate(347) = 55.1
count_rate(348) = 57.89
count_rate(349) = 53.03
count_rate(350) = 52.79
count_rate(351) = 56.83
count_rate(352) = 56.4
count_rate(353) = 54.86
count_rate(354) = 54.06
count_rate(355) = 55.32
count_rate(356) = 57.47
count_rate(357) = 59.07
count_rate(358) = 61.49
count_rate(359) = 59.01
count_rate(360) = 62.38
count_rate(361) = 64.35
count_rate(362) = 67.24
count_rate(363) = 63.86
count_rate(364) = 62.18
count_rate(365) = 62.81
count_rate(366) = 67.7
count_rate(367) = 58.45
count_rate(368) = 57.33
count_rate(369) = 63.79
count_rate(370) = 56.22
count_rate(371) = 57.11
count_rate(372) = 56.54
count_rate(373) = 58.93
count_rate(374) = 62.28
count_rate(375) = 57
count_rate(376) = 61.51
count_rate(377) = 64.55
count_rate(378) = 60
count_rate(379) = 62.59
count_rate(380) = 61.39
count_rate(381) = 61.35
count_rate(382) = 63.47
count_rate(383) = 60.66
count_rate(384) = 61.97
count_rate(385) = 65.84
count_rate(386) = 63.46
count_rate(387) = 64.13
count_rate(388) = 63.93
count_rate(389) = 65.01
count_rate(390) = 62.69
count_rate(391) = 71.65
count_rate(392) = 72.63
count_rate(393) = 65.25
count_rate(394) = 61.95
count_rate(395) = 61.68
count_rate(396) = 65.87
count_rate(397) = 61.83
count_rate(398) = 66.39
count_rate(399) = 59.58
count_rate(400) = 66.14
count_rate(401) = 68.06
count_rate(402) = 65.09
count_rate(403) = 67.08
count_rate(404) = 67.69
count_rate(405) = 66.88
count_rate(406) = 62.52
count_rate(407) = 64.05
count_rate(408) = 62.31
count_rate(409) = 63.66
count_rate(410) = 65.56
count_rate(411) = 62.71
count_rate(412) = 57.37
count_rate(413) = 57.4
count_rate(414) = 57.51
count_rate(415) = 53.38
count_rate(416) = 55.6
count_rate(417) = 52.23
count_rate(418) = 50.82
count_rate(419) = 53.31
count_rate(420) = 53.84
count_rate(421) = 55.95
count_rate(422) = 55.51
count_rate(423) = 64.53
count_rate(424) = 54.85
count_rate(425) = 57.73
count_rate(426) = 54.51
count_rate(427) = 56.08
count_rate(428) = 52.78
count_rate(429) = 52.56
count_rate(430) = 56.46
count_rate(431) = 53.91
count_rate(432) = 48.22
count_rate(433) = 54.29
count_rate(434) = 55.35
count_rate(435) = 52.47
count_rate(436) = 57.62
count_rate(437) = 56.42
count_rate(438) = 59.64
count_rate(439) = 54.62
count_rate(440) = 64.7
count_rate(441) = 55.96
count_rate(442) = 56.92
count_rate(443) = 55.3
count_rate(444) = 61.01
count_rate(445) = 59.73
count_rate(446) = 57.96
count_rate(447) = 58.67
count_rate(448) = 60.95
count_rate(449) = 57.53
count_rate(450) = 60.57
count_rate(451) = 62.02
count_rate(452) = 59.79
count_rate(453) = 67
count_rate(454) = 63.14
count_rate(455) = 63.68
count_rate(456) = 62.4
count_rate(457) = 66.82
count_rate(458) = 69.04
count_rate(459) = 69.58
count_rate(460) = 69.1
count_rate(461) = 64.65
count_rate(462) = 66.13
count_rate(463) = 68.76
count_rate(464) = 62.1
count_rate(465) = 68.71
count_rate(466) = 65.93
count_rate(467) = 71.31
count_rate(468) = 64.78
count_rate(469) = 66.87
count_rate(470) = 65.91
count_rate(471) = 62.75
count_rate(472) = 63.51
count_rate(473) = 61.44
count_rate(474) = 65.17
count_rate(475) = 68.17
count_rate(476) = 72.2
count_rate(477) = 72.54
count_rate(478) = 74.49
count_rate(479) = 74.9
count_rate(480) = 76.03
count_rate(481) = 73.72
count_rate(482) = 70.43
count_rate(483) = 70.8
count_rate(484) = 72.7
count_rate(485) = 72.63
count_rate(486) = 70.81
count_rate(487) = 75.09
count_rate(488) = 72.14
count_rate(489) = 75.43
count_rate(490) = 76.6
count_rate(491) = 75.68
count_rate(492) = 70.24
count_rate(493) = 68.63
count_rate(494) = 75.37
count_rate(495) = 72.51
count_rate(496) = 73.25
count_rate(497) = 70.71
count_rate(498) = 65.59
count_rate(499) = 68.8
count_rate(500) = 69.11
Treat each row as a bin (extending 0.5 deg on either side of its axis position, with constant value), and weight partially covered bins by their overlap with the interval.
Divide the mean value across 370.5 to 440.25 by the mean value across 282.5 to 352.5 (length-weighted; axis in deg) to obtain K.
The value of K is 1.1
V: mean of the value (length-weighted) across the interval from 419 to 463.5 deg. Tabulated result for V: 59.2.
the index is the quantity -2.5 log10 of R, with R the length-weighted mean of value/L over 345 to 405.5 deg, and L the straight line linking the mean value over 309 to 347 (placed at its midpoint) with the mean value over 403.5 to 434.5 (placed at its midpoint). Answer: -0.10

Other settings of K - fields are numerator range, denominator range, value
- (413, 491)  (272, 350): 1.17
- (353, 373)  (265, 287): 1.22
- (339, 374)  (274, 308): 1.12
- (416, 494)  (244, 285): 1.24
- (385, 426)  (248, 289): 1.22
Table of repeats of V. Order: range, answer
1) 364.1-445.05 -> 60.1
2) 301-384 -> 57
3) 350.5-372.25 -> 59.8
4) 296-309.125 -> 52.7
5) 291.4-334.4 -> 54.2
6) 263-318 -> 51.8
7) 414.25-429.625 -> 55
